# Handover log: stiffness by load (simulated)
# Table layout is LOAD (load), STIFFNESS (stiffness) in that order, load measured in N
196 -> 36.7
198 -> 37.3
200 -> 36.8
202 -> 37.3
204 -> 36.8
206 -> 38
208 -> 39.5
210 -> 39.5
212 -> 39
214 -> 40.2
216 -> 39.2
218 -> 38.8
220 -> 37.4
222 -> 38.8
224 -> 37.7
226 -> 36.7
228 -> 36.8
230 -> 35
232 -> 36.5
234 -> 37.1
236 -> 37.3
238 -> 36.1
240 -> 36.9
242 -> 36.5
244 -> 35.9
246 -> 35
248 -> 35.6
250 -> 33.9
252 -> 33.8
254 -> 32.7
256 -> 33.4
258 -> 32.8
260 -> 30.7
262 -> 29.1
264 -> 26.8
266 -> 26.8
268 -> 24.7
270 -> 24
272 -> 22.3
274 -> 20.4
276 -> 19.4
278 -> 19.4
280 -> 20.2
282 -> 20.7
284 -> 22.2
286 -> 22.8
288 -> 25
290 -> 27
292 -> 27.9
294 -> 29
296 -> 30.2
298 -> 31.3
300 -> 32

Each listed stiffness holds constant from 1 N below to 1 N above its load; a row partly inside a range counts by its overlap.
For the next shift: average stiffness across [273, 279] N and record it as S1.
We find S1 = 19.7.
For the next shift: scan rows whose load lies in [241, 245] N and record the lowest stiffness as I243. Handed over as 35.9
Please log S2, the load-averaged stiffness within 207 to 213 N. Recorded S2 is 39.3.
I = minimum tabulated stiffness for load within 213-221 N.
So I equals 37.4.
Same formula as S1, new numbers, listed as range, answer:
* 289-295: 28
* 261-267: 27.6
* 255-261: 32.3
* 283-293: 25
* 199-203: 37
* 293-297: 29.6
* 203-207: 37.4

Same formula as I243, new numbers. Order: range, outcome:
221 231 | 35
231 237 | 36.5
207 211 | 39.5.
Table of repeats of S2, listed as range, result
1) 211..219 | 39.3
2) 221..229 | 37.5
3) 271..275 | 21.4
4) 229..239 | 36.4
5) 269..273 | 23.1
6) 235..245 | 36.5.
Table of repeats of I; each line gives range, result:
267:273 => 22.3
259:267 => 26.8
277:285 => 19.4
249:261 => 30.7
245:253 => 33.8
